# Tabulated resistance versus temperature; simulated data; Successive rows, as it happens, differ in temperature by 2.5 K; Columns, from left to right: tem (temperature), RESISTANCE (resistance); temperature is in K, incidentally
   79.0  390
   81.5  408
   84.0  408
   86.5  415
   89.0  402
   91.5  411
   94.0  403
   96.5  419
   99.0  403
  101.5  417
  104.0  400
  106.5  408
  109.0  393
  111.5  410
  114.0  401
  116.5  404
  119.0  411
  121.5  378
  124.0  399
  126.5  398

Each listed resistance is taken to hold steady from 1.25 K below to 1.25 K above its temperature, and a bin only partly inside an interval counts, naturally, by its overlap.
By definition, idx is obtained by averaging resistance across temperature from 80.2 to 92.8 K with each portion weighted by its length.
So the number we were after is 409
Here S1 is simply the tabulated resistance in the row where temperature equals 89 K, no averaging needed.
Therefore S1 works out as 402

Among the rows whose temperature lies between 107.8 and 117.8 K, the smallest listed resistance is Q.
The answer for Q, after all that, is 393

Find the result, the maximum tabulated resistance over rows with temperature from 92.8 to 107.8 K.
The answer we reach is 419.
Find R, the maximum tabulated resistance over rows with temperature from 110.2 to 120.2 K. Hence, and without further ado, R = 411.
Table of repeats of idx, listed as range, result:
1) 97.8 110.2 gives 404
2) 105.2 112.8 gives 404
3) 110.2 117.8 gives 405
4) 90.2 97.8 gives 411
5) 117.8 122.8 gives 394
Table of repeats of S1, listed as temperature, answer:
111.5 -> 410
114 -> 401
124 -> 399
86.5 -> 415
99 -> 403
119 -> 411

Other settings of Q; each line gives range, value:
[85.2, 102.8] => 402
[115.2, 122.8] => 378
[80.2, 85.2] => 408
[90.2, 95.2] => 403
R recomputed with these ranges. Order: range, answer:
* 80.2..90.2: 415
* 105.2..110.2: 408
